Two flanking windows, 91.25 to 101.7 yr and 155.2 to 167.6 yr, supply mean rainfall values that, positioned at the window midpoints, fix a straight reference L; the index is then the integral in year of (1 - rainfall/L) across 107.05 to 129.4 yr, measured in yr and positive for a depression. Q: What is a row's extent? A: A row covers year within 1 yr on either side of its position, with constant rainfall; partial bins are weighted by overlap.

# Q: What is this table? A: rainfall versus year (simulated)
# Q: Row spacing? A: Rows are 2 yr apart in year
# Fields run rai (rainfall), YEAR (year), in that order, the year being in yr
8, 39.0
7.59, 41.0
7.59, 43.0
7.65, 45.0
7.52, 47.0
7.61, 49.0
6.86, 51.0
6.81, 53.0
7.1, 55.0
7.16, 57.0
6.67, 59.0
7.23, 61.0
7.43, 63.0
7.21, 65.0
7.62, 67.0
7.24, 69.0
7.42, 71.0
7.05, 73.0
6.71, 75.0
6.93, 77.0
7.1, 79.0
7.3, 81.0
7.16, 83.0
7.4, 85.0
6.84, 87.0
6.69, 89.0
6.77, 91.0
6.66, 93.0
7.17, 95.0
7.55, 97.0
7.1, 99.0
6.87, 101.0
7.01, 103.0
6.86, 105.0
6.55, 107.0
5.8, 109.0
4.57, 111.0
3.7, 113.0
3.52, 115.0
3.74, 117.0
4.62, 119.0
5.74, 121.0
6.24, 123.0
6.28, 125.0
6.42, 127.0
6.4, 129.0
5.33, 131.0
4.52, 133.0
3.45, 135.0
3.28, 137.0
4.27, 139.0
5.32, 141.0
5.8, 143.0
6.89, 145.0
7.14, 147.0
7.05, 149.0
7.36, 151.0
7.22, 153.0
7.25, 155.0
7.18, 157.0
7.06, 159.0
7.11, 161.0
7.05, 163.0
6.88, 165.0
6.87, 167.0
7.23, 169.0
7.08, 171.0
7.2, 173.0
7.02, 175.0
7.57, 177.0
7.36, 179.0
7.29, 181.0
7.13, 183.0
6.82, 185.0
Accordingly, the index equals 5.84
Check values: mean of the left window 7.05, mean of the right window 7.04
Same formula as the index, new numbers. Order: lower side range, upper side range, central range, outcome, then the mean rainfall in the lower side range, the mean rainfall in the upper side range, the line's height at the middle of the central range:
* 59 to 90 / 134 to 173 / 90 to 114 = 1.8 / 7.14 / 6.41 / 6.89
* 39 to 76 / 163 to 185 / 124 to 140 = 4.9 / 7.27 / 7.14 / 7.19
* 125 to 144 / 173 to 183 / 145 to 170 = -3.7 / 5.05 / 7.28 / 6.23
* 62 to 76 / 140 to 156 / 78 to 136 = 8.0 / 7.24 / 6.75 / 7.01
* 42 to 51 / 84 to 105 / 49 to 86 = 0.7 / 7.51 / 7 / 7.29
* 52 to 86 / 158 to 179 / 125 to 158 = 5.5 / 7.15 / 7.12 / 7.13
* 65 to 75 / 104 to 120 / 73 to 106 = -4.7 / 7.26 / 4.92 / 6.17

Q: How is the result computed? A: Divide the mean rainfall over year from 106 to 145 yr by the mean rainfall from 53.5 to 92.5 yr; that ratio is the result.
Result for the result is 0.72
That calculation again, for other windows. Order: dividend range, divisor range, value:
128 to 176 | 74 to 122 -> 1.01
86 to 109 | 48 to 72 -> 0.95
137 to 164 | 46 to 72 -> 0.91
